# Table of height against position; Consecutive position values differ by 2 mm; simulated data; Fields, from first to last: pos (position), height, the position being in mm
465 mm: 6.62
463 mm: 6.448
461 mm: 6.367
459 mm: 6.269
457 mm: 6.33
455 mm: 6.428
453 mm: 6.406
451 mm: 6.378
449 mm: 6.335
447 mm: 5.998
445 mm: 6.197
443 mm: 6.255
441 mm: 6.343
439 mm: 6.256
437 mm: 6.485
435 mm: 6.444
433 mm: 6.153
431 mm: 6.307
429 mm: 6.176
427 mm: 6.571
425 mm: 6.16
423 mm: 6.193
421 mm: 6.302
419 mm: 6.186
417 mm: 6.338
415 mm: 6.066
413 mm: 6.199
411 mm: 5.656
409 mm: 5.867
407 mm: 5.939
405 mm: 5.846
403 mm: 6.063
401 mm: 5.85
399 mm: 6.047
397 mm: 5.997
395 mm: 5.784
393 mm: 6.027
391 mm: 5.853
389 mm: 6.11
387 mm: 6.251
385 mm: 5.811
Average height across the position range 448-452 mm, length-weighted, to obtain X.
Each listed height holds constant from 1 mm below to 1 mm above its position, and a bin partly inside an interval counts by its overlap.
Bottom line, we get 6.36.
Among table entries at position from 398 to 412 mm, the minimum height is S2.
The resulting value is 5.656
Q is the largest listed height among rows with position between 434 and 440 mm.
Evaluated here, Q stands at 6.485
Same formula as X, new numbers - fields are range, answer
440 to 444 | 6.3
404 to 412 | 5.83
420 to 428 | 6.31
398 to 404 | 5.99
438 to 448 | 6.21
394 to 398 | 5.89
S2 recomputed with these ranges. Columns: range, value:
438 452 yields 5.998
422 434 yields 6.153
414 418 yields 6.066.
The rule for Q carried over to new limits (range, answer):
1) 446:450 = 6.335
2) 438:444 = 6.343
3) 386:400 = 6.251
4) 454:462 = 6.428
